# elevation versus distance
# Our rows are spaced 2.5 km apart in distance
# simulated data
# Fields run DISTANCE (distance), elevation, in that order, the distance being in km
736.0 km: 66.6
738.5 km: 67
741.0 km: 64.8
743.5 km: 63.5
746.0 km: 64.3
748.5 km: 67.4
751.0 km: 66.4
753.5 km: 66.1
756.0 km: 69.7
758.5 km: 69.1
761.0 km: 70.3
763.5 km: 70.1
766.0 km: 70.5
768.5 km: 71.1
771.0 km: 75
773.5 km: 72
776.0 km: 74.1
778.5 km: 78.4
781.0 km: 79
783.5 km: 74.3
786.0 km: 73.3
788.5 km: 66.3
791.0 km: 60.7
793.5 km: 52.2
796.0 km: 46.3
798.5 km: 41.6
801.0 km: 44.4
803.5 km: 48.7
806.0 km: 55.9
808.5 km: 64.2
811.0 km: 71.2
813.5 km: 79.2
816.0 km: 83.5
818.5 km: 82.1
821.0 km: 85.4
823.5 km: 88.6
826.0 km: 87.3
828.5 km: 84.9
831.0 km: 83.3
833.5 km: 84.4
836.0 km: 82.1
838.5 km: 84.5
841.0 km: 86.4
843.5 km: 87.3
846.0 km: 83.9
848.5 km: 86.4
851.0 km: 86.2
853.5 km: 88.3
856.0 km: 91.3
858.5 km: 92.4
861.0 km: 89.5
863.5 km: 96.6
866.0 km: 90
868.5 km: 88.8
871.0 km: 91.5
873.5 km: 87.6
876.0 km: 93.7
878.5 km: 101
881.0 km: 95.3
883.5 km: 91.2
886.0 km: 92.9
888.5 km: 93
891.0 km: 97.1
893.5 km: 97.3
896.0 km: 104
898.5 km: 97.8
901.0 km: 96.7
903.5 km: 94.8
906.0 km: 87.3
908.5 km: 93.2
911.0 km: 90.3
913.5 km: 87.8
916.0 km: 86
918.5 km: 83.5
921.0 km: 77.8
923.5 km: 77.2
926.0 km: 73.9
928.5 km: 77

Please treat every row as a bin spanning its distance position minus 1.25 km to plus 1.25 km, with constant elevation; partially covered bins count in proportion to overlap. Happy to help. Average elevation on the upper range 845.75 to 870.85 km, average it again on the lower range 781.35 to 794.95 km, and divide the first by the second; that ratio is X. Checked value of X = 1.36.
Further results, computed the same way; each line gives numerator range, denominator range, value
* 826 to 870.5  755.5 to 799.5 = 1.30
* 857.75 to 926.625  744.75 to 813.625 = 1.39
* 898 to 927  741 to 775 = 1.27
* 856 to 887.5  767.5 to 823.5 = 1.37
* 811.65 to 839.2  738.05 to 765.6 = 1.25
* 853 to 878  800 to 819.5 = 1.38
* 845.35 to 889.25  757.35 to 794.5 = 1.29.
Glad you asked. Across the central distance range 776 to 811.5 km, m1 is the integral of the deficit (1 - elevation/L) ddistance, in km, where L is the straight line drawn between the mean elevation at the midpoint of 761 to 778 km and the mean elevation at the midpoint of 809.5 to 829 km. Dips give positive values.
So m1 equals 7.1 km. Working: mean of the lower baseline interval 72.3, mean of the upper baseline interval 82.5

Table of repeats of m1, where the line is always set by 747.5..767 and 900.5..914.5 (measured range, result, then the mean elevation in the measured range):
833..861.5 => -1.57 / 86.9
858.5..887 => -2.10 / 92.5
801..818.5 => 2.33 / 66.6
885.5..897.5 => -1.09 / 97.1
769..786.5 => -0.79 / 75.1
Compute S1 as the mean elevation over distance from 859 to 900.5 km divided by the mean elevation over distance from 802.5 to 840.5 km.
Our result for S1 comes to 1.21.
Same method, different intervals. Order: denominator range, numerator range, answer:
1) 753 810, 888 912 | 1.47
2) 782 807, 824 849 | 1.50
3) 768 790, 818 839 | 1.15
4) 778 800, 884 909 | 1.52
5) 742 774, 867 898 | 1.37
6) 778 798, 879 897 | 1.48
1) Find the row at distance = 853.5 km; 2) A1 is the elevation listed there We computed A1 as 88.3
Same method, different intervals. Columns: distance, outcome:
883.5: 91.2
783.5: 74.3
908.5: 93.2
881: 95.3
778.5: 78.4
